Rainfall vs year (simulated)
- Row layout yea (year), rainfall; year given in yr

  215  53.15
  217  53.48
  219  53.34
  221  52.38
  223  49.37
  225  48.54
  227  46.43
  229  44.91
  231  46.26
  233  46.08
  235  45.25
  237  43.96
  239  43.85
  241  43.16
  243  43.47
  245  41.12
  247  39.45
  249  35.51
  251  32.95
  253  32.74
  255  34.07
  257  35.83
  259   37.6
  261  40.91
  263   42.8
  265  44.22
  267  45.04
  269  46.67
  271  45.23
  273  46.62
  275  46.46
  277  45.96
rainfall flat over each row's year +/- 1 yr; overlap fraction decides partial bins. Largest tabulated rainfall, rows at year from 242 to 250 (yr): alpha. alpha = 43.47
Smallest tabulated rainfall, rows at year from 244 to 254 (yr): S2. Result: 32.74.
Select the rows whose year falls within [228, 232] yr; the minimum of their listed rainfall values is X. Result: 44.91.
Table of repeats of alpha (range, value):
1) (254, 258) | 35.83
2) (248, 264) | 42.8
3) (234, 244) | 45.25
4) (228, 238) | 46.26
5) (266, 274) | 46.67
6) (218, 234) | 53.34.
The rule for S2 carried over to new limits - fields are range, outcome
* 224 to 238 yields 43.96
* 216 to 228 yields 46.43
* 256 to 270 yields 35.83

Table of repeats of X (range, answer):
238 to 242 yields 43.16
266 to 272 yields 45.04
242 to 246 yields 41.12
